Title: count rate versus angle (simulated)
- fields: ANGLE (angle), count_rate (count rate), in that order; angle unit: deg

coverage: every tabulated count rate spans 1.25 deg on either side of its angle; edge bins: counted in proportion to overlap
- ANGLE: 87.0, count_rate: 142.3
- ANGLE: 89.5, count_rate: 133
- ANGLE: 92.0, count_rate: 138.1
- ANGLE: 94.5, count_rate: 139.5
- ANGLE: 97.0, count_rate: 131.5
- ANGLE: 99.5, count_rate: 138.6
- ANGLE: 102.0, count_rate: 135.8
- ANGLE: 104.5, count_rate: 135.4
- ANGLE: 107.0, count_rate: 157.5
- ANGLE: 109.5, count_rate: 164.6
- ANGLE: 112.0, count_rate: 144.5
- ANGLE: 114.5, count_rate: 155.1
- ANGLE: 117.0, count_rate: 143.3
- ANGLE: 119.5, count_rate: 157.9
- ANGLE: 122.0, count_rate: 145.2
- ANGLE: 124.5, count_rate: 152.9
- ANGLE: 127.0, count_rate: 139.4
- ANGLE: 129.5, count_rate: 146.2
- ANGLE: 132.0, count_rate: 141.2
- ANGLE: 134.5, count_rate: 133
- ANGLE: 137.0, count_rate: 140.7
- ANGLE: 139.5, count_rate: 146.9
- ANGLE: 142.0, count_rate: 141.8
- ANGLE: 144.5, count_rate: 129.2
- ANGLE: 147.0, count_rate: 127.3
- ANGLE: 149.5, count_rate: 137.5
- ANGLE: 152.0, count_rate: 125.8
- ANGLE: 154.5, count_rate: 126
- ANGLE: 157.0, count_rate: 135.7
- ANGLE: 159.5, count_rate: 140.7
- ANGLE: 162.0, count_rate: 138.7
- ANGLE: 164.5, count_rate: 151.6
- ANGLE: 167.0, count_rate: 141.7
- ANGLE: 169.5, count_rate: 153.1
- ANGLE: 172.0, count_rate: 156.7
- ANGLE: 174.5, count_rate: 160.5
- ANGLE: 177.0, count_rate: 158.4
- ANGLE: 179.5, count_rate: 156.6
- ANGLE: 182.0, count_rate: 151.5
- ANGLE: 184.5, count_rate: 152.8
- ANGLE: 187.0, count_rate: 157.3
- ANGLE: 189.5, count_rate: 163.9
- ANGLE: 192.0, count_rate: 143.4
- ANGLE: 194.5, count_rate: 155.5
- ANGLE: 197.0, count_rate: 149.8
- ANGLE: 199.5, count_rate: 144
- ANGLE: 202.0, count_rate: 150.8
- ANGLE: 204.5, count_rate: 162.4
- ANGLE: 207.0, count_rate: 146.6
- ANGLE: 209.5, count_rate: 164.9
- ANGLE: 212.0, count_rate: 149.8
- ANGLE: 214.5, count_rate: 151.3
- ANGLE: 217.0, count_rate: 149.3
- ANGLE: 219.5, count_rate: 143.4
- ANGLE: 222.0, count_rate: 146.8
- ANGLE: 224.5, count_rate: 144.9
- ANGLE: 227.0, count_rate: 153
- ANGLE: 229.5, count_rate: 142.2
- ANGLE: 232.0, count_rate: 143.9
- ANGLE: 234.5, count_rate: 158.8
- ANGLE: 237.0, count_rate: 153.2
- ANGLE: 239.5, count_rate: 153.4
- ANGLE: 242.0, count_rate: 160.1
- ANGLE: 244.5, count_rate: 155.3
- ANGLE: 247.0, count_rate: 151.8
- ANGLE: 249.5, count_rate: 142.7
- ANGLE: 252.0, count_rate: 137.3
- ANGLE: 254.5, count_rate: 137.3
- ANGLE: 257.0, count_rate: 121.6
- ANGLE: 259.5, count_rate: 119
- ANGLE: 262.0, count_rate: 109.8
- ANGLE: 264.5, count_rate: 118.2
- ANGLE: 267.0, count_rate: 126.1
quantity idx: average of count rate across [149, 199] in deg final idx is 148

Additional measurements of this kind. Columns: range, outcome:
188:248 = 152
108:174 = 143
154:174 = 144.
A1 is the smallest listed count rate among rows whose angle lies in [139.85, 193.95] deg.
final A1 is 125.8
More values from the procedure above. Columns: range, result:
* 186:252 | 137.3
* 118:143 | 133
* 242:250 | 142.7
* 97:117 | 131.5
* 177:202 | 143.4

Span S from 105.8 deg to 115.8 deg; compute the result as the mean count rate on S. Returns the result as 155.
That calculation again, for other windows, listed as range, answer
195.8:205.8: 152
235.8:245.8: 155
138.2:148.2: 136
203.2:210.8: 158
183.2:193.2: 154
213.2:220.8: 148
